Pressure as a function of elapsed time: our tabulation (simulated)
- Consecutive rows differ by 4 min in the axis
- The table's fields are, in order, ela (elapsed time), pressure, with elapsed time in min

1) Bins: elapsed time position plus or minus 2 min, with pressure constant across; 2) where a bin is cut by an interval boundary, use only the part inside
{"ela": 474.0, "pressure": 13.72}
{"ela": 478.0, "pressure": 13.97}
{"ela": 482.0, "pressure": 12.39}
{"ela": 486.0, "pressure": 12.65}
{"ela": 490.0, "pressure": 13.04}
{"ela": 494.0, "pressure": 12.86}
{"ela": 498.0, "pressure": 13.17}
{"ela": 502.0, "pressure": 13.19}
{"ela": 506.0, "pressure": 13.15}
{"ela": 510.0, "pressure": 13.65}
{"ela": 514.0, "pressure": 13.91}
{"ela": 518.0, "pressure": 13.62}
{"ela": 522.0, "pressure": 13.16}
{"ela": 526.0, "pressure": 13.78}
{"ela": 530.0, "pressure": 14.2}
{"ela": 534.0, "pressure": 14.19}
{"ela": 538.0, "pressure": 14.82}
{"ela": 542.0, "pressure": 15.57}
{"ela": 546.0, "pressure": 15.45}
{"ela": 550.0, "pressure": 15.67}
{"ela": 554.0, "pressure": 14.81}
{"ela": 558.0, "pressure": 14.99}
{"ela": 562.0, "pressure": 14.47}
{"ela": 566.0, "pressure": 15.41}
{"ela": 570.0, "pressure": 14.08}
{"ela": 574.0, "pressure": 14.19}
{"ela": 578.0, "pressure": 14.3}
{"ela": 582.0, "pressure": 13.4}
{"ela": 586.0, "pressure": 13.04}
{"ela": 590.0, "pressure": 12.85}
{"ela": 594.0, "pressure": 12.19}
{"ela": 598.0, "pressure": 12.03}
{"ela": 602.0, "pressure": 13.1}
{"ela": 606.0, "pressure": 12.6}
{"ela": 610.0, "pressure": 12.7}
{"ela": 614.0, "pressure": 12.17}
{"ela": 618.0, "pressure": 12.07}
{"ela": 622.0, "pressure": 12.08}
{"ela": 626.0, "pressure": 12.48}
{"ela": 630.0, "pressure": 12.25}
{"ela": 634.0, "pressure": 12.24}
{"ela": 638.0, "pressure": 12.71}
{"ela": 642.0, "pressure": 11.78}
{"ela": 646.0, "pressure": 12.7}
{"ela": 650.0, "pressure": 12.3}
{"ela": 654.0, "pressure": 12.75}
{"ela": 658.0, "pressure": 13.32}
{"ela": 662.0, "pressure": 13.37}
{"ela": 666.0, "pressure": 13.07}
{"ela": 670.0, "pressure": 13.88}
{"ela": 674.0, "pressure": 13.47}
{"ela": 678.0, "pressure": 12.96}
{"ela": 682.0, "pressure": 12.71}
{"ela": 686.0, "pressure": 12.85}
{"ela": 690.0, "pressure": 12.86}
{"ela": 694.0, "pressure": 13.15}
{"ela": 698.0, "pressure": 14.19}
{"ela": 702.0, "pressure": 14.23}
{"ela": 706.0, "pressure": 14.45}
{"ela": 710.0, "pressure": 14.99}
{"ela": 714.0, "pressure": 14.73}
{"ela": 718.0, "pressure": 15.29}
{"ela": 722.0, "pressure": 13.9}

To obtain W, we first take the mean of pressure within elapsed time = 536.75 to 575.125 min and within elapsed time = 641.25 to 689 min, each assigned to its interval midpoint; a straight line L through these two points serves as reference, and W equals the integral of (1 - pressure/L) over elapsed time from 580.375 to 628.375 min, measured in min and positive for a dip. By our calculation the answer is 5.2 min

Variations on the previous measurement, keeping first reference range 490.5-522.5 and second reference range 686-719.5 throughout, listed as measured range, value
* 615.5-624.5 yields 1.1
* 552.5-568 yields -1.6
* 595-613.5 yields 1.6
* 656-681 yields 1.2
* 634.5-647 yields 1.4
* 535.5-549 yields -1.8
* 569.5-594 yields 0.3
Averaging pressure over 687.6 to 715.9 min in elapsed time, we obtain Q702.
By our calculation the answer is 14.1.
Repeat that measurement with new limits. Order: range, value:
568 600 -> 13.3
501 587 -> 14.3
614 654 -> 12.3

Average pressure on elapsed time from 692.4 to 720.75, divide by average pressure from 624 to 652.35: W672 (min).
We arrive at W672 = 1.17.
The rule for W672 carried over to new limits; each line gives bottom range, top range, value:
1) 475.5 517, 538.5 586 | 1.11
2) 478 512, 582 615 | 0.97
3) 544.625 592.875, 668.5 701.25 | 0.93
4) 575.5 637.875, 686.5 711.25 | 1.10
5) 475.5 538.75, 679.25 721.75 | 1.03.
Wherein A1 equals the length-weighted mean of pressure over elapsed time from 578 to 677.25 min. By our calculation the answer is 12.7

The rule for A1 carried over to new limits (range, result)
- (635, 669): 12.8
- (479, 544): 13.6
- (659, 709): 13.5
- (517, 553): 14.5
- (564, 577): 14.5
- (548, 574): 14.9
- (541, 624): 13.7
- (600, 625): 12.5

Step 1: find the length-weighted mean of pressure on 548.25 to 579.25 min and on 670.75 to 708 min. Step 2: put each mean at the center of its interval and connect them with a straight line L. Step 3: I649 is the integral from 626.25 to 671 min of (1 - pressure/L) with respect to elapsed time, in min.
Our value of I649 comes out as 3.7 min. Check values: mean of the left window 14.7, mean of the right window 13.4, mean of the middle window 12.7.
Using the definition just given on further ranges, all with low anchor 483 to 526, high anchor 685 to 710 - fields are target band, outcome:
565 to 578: -1.00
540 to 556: -2.41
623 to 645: 2.09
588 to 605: 1.19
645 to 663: 1.02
